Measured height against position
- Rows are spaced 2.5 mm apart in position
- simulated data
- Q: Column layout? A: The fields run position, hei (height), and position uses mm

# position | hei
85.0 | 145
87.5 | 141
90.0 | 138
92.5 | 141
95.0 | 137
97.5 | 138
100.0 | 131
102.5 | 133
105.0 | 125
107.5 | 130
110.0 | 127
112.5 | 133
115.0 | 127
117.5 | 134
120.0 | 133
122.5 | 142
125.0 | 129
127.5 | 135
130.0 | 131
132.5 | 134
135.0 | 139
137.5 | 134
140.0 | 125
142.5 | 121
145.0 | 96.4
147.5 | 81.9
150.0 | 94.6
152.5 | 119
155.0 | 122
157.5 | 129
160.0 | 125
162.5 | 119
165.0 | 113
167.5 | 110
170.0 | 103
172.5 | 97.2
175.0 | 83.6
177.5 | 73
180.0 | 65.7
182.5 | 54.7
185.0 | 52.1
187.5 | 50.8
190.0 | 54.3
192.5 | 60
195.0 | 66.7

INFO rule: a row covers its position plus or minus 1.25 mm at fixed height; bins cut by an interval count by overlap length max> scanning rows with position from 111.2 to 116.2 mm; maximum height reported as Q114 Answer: 133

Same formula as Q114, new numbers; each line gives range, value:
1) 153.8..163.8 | 129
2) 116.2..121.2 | 134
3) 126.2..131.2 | 135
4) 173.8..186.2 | 83.6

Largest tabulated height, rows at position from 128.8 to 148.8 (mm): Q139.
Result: 139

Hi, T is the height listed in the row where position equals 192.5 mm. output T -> 60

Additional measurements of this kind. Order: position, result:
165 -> 113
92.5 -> 141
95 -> 137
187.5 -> 50.8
